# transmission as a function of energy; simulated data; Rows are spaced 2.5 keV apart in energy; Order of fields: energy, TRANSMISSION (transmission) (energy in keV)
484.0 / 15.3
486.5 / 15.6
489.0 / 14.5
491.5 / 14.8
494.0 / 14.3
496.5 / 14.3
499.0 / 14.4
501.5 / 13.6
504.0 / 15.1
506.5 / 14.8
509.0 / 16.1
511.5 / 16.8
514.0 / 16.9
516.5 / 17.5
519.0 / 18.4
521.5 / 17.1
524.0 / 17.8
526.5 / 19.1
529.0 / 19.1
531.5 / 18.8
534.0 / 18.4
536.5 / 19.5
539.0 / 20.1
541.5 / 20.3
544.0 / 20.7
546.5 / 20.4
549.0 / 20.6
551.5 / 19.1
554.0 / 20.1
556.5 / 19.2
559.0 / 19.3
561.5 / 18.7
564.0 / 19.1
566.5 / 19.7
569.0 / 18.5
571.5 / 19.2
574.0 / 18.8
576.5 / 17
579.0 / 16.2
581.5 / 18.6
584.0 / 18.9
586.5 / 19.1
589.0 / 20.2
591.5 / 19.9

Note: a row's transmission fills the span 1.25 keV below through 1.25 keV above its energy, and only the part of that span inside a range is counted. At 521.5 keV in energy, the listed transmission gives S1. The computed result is 17.1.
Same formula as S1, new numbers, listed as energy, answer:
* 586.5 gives 19.1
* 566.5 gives 19.7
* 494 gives 14.3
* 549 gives 20.6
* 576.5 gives 17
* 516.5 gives 17.5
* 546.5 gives 20.4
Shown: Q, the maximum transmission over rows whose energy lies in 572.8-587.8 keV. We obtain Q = 19.1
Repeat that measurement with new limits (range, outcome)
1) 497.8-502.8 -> 14.4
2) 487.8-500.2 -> 14.8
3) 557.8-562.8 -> 19.3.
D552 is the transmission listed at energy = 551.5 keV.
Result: 19.1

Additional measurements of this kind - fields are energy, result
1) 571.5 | 19.2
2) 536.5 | 19.5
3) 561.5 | 18.7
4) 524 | 17.8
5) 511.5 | 16.8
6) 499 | 14.4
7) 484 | 15.3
